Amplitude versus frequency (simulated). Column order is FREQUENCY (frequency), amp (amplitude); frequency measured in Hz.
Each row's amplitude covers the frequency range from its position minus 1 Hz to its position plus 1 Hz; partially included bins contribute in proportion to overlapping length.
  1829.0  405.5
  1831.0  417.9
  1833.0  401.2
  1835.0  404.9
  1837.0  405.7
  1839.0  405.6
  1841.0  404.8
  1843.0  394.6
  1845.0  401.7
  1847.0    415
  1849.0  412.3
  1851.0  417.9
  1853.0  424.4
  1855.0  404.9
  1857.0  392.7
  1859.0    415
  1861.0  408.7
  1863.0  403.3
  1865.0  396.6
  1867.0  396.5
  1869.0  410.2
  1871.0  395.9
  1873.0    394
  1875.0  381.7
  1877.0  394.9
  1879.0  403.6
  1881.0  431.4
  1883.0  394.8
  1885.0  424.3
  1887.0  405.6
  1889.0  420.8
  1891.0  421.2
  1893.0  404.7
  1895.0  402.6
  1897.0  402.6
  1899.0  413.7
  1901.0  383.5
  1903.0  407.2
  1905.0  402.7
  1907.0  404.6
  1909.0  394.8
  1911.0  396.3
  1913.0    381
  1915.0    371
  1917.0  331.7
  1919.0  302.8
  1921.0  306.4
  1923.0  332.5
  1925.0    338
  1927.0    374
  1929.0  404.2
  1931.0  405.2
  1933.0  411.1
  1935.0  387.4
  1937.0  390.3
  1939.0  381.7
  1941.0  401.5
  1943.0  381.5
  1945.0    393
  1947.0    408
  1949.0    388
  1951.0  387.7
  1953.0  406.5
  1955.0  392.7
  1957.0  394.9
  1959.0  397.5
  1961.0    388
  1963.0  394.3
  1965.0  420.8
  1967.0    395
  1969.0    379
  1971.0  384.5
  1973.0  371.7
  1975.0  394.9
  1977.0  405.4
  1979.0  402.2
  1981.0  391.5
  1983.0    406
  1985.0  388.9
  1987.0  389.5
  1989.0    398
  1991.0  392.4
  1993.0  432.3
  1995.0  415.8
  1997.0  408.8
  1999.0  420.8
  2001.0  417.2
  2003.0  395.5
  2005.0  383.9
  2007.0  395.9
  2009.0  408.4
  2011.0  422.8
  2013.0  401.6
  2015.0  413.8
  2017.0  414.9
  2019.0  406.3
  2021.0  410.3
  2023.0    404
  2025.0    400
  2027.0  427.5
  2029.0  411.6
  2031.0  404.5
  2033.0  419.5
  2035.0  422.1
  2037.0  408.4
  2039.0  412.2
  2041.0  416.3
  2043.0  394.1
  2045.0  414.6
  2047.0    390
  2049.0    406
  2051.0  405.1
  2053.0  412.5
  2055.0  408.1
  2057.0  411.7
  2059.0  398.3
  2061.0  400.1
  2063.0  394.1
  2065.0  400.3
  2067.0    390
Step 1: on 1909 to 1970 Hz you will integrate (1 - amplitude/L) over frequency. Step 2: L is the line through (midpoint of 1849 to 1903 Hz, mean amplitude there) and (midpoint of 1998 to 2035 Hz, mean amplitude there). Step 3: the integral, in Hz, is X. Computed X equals 3.8 Hz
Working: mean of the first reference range 406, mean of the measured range 382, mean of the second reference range 409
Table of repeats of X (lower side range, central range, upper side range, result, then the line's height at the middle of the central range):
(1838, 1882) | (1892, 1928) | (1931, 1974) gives 2.1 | 399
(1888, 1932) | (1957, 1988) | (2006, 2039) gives 0.3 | 398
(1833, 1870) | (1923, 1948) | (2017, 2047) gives 1.3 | 408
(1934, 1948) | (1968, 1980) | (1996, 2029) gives 0.3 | 399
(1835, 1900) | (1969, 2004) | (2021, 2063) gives 0.6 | 407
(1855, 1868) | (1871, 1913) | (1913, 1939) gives -2.1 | 384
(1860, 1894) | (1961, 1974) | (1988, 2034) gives 0.5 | 408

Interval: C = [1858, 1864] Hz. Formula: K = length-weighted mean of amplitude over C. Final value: 409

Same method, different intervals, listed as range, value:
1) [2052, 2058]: 411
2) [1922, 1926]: 335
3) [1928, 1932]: 405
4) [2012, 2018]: 410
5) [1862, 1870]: 402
